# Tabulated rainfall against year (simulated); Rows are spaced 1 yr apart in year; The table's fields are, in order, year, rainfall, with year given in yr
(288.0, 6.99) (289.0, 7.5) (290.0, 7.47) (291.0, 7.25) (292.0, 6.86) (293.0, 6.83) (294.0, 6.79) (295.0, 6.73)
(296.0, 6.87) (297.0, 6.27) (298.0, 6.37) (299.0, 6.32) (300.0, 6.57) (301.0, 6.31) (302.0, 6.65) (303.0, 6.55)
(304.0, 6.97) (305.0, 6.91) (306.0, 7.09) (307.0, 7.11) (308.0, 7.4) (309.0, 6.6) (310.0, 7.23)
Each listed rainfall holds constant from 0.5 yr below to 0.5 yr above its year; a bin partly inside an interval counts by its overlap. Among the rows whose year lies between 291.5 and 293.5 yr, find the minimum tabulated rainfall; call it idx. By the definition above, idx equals 6.83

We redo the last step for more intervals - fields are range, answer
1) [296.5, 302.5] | 6.27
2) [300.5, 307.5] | 6.31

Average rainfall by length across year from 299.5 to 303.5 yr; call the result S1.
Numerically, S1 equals 6.52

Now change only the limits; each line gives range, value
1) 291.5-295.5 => 6.8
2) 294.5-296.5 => 6.8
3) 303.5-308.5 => 7.1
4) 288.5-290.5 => 7.48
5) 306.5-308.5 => 7.26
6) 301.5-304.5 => 6.72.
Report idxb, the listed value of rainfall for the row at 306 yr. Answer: 7.09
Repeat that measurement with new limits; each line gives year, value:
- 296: 6.87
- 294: 6.79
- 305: 6.91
